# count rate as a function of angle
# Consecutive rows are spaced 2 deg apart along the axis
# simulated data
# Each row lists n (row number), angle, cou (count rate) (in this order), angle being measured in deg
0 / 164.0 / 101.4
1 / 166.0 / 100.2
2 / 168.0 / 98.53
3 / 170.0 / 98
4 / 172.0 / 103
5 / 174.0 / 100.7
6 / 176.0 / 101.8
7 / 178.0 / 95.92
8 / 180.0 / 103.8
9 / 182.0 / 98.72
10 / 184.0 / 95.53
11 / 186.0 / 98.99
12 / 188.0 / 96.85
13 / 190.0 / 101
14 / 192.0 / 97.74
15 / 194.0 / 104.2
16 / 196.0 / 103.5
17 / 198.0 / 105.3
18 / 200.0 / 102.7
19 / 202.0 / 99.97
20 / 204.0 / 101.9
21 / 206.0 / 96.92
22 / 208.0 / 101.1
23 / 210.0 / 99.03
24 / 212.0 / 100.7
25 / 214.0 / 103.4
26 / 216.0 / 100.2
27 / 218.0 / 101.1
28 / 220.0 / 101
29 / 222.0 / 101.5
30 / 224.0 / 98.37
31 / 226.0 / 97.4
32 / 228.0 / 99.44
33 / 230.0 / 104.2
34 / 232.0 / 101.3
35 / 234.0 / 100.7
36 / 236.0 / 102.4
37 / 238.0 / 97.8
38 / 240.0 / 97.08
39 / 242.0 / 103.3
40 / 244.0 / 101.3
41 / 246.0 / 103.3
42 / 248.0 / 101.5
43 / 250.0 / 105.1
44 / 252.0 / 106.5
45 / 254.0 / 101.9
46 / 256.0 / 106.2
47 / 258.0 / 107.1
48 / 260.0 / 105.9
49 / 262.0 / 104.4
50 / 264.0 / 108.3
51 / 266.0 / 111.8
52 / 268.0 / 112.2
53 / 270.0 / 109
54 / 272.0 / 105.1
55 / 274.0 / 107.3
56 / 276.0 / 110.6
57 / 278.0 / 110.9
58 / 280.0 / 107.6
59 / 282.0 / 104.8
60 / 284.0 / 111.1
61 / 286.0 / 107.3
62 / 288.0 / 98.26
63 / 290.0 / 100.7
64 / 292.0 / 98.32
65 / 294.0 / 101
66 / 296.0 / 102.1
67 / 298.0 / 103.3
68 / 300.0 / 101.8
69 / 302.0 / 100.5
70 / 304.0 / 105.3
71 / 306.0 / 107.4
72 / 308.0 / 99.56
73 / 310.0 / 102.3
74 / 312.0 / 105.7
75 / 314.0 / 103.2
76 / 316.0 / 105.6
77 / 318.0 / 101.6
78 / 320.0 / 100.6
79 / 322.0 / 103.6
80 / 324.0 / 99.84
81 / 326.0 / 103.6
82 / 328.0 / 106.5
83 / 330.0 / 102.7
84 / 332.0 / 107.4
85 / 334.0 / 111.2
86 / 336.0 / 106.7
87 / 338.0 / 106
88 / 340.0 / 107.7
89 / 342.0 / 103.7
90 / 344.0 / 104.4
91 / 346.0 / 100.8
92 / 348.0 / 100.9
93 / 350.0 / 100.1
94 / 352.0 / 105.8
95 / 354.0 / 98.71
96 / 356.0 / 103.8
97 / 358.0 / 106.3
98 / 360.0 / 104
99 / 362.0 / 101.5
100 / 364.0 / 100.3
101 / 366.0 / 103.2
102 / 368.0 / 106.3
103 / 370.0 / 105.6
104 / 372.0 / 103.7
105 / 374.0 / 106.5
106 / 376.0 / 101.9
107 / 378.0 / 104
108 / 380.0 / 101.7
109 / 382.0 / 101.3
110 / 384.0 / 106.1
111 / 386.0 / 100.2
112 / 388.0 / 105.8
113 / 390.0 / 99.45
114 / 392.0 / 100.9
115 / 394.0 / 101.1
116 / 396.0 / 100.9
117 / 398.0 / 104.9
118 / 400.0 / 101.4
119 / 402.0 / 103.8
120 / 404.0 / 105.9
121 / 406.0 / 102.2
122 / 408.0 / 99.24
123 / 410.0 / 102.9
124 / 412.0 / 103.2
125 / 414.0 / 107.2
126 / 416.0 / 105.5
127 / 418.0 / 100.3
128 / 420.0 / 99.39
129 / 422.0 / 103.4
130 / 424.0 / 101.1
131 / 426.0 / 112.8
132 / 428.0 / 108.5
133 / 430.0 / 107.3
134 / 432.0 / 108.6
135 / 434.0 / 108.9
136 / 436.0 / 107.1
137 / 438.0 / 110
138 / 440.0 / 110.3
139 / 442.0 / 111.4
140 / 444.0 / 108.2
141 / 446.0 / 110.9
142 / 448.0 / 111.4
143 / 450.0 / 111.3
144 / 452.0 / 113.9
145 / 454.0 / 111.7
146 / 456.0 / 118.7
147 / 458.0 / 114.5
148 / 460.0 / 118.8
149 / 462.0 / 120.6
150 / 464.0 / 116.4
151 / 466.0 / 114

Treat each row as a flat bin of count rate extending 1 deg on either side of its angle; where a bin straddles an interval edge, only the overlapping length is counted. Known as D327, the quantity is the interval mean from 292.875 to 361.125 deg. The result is 104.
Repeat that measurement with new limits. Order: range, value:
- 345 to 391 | 103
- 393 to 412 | 103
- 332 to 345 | 107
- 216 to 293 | 104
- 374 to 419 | 103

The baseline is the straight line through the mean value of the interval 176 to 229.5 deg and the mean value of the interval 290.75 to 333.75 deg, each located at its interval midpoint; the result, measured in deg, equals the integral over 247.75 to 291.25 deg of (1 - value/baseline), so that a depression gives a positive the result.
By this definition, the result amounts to -1.9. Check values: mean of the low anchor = 100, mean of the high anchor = 103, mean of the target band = 107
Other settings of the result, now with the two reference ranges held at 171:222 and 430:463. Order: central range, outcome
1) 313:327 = 0.5 deg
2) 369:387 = 0.9 deg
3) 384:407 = 1.5 deg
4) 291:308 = 0.5 deg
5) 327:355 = 0.7 deg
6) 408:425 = 1.2 deg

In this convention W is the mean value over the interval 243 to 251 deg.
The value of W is 103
